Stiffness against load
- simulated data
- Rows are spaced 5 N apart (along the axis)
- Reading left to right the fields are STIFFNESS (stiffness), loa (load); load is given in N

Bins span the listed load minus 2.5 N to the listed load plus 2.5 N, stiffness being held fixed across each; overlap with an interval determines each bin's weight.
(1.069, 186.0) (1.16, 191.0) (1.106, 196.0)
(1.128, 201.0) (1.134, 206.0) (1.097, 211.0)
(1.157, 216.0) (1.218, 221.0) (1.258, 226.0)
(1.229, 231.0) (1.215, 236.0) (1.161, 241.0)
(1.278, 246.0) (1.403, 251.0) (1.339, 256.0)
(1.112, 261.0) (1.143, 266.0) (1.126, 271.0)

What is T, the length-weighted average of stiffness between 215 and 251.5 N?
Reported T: 1.23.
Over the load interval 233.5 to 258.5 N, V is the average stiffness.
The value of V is 1.28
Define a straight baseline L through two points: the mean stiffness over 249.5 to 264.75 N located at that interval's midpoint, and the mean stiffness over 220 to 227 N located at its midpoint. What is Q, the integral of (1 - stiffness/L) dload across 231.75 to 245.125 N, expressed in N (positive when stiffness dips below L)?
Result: 0.5 N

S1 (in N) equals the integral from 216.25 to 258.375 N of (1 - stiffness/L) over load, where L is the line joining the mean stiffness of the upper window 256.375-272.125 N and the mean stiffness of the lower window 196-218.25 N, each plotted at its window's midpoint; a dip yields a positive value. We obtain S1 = -4.2 N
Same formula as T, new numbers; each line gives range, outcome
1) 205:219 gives 1.13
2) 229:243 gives 1.2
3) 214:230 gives 1.21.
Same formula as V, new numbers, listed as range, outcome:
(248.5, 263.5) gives 1.28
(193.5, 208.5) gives 1.12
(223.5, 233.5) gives 1.24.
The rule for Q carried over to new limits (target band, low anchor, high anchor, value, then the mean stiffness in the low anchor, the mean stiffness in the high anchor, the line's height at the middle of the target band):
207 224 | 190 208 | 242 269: 0.1 N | 1.13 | 1.25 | 1.16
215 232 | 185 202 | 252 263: -0.5 N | 1.12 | 1.25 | 1.18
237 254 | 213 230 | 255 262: -0.8 N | 1.21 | 1.23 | 1.22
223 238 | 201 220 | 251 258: 0.0 N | 1.14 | 1.36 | 1.24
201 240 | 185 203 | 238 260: 0.5 N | 1.12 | 1.28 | 1.2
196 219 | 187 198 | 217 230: 0.9 N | 1.13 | 1.23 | 1.17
